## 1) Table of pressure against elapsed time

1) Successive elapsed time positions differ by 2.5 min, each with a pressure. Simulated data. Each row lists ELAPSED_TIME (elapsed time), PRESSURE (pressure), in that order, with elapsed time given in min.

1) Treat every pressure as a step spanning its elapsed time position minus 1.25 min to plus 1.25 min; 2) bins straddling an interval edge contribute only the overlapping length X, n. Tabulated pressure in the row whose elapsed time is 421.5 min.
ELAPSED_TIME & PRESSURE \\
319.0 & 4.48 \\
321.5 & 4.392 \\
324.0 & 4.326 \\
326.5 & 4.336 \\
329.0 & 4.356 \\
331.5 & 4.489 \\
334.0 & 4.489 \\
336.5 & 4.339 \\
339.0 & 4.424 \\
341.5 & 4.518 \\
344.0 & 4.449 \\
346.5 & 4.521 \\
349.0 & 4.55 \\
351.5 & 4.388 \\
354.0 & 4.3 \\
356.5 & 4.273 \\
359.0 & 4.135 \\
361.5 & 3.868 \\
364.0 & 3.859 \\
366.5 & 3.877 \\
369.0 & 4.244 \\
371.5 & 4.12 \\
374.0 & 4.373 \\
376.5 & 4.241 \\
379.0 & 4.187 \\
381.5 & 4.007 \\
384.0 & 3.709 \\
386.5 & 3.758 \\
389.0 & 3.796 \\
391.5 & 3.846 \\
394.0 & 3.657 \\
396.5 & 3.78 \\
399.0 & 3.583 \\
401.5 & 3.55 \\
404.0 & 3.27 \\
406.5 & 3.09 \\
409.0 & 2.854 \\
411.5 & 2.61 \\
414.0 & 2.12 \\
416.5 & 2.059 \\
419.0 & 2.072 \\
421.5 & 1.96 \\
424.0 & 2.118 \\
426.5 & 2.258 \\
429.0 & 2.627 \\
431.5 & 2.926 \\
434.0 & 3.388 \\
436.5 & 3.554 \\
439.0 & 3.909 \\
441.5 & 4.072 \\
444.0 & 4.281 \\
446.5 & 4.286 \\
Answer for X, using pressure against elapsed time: 1.96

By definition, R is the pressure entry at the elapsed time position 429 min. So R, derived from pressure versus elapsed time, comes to 2.627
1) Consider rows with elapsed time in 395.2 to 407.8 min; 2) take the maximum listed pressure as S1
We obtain 3.78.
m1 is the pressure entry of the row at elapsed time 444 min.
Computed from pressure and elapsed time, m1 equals 4.281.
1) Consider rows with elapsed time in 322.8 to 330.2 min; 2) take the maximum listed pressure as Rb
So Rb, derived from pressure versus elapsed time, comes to 4.356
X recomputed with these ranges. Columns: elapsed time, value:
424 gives 2.118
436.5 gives 3.554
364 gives 3.859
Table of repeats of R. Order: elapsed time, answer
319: 4.48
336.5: 4.339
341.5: 4.518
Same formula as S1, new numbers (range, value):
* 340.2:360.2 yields 4.55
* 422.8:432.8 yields 2.926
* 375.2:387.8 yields 4.241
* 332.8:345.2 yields 4.518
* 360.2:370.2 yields 4.244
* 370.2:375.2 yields 4.373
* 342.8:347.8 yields 4.521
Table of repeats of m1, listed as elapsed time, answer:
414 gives 2.12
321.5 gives 4.392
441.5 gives 4.072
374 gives 4.373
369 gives 4.244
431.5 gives 2.926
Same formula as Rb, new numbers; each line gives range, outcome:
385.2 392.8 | 3.846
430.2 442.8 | 4.072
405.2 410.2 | 3.09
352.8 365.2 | 4.3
